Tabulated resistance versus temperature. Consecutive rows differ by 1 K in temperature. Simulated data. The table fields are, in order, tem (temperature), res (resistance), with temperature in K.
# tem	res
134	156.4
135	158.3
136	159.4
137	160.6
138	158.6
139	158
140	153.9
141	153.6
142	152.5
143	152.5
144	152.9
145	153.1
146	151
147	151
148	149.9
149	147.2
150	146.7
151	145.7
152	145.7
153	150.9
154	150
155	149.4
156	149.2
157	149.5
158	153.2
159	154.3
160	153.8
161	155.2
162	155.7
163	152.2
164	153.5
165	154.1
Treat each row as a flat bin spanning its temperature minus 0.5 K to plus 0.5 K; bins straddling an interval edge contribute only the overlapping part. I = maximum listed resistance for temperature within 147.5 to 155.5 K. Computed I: 150.9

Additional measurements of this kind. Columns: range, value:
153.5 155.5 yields 150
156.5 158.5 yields 153.2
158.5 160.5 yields 154.3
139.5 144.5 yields 153.9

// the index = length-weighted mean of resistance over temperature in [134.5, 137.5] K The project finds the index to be 159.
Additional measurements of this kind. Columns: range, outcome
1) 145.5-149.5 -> 150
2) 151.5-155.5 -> 149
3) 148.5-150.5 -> 147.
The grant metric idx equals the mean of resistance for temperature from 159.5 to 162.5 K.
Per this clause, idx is 155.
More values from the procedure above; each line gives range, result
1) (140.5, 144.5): 153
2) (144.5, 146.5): 152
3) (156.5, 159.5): 152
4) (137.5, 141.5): 156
